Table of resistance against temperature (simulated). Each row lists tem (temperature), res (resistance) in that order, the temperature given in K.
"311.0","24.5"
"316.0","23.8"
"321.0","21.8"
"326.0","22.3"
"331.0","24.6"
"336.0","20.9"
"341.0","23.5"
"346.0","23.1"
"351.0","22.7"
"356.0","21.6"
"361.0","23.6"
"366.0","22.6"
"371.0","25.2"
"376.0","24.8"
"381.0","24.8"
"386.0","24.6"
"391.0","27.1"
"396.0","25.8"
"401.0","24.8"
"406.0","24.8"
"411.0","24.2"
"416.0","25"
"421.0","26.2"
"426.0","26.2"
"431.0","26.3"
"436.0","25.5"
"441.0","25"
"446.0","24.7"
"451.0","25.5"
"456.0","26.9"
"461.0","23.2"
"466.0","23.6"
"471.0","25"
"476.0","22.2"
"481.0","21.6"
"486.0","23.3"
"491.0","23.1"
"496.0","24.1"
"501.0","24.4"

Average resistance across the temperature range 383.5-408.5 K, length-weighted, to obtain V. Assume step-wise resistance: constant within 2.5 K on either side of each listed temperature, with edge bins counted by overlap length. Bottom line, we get 25.4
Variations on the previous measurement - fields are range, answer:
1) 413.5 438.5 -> 25.8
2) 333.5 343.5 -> 22.2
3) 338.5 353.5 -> 23.1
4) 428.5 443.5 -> 25.6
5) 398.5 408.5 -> 24.8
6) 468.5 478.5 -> 23.6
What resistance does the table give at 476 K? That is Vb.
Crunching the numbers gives 22.2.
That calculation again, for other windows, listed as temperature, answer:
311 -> 24.5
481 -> 21.6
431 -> 26.3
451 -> 25.5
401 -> 24.8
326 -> 22.3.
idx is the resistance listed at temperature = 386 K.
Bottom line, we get 24.6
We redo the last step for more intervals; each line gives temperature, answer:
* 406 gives 24.8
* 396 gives 25.8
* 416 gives 25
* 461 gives 23.2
